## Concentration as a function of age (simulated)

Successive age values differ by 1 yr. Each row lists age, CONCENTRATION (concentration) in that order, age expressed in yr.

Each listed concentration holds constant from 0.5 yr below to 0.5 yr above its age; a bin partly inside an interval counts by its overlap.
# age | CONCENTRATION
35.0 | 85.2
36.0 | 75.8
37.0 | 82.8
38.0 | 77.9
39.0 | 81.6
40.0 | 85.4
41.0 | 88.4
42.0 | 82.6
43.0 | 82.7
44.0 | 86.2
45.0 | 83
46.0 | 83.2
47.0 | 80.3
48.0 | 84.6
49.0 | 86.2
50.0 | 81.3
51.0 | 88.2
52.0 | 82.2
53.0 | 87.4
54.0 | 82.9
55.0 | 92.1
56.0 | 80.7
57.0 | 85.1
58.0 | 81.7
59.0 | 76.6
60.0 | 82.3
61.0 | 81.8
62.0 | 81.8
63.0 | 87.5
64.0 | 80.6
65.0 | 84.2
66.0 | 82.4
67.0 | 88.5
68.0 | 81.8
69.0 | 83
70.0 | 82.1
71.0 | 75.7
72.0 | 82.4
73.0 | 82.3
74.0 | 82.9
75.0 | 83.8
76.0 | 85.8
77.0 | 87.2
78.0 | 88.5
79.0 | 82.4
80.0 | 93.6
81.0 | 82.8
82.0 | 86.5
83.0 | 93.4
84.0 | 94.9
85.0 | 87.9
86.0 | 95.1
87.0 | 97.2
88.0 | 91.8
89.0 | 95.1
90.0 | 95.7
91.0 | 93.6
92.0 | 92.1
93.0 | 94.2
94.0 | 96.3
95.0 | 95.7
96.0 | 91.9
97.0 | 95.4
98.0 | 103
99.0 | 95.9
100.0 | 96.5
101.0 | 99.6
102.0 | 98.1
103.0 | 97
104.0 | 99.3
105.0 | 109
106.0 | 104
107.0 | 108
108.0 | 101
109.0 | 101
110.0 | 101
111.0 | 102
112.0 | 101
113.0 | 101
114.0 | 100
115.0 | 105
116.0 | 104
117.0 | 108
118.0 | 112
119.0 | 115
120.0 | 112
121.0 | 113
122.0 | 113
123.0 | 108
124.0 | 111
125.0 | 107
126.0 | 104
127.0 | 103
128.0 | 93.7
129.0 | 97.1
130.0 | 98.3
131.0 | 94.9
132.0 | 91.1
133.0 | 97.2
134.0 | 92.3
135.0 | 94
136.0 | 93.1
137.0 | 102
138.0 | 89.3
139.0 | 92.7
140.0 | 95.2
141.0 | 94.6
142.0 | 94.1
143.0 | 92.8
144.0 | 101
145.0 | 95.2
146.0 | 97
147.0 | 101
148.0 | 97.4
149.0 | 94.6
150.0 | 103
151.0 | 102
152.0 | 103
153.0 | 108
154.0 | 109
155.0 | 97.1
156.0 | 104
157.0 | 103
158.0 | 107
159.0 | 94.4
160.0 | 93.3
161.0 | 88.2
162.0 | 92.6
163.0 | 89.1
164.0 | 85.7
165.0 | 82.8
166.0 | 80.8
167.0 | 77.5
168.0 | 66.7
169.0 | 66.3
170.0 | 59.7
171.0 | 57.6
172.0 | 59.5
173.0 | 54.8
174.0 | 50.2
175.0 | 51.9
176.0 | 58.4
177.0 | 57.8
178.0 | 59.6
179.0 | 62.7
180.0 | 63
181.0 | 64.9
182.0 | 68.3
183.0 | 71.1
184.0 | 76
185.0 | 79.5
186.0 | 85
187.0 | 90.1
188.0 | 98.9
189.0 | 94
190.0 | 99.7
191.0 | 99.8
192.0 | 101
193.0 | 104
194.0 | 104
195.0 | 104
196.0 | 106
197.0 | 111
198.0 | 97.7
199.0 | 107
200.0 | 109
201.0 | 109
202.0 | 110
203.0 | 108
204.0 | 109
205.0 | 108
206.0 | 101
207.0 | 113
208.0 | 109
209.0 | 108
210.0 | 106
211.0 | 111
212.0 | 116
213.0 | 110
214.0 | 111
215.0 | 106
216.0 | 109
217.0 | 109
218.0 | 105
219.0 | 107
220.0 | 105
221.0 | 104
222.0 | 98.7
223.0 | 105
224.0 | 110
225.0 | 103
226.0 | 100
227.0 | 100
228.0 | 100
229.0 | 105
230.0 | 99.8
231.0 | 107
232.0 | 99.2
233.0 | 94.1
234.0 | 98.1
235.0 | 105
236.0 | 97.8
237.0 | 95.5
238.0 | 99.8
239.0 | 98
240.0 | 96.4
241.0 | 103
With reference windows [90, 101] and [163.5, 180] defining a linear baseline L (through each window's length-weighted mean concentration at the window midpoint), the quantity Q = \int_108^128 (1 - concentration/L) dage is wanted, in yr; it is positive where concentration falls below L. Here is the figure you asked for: -4.5 yr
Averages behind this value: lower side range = 95.7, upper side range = 64.5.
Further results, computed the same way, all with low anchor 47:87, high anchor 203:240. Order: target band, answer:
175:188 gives 3.8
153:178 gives 4.7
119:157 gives -2.5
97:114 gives -2.1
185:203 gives -0.1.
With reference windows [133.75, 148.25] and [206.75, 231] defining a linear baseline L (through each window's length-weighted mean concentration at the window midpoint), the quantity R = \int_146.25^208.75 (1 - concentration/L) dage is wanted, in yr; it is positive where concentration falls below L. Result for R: 7.1 yr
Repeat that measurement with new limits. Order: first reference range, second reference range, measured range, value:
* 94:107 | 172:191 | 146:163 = -3.89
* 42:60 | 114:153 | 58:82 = 1.13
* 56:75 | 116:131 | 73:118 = -0.52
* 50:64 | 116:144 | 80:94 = -0.28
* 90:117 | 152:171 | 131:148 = -0.44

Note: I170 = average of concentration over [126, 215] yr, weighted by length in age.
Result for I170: 92.1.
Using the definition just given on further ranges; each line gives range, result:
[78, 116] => 96.7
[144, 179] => 83.7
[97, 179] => 93.6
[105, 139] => 102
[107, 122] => 106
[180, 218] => 100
